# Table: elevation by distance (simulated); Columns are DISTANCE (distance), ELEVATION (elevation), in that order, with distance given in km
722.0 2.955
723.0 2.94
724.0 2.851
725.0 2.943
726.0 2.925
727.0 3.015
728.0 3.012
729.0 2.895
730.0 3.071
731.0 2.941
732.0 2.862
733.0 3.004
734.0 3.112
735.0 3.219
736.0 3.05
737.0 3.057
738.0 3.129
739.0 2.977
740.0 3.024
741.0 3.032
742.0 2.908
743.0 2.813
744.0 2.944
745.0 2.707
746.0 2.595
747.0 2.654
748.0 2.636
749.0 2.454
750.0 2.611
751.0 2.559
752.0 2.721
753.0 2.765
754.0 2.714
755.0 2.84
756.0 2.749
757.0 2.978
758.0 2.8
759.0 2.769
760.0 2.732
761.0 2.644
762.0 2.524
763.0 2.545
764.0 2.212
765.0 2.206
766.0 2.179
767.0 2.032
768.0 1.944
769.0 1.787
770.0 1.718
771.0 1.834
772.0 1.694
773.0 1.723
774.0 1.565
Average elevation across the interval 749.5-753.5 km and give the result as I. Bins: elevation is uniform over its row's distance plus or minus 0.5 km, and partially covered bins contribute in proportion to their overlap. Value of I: 2.66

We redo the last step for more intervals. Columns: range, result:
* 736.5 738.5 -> 3.09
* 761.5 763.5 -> 2.53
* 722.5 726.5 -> 2.91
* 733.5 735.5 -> 3.17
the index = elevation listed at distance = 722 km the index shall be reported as 2.955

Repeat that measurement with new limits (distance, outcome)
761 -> 2.644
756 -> 2.749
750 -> 2.611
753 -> 2.765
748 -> 2.636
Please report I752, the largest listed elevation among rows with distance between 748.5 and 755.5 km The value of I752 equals 2.84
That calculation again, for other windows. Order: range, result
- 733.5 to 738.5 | 3.219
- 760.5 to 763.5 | 2.644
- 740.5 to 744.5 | 3.032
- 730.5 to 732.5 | 2.941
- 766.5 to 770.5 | 2.032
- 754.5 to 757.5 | 2.978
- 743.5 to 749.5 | 2.944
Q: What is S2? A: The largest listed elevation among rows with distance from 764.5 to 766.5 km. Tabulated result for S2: 2.206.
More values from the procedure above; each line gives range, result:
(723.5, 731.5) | 3.071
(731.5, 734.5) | 3.112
